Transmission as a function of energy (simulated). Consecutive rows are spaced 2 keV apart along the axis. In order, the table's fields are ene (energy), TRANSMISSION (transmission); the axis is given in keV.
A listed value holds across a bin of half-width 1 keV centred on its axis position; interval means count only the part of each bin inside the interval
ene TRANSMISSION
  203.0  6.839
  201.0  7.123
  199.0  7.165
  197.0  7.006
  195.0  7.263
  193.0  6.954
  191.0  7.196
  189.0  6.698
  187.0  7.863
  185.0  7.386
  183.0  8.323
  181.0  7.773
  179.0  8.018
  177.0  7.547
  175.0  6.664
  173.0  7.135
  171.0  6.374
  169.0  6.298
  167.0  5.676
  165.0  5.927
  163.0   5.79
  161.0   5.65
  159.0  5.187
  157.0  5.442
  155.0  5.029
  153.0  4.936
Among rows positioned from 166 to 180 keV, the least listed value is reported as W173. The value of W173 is 5.676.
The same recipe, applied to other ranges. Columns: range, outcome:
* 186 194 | 6.698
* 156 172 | 5.187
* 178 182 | 7.773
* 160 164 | 5.65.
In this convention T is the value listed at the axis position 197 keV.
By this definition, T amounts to 7.006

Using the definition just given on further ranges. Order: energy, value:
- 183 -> 8.323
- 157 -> 5.442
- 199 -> 7.165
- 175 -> 6.664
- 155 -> 5.029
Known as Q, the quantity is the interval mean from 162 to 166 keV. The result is 5.86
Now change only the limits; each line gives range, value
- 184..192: 7.29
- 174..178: 7.11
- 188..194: 6.95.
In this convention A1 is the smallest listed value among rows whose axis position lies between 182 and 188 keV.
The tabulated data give 7.386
